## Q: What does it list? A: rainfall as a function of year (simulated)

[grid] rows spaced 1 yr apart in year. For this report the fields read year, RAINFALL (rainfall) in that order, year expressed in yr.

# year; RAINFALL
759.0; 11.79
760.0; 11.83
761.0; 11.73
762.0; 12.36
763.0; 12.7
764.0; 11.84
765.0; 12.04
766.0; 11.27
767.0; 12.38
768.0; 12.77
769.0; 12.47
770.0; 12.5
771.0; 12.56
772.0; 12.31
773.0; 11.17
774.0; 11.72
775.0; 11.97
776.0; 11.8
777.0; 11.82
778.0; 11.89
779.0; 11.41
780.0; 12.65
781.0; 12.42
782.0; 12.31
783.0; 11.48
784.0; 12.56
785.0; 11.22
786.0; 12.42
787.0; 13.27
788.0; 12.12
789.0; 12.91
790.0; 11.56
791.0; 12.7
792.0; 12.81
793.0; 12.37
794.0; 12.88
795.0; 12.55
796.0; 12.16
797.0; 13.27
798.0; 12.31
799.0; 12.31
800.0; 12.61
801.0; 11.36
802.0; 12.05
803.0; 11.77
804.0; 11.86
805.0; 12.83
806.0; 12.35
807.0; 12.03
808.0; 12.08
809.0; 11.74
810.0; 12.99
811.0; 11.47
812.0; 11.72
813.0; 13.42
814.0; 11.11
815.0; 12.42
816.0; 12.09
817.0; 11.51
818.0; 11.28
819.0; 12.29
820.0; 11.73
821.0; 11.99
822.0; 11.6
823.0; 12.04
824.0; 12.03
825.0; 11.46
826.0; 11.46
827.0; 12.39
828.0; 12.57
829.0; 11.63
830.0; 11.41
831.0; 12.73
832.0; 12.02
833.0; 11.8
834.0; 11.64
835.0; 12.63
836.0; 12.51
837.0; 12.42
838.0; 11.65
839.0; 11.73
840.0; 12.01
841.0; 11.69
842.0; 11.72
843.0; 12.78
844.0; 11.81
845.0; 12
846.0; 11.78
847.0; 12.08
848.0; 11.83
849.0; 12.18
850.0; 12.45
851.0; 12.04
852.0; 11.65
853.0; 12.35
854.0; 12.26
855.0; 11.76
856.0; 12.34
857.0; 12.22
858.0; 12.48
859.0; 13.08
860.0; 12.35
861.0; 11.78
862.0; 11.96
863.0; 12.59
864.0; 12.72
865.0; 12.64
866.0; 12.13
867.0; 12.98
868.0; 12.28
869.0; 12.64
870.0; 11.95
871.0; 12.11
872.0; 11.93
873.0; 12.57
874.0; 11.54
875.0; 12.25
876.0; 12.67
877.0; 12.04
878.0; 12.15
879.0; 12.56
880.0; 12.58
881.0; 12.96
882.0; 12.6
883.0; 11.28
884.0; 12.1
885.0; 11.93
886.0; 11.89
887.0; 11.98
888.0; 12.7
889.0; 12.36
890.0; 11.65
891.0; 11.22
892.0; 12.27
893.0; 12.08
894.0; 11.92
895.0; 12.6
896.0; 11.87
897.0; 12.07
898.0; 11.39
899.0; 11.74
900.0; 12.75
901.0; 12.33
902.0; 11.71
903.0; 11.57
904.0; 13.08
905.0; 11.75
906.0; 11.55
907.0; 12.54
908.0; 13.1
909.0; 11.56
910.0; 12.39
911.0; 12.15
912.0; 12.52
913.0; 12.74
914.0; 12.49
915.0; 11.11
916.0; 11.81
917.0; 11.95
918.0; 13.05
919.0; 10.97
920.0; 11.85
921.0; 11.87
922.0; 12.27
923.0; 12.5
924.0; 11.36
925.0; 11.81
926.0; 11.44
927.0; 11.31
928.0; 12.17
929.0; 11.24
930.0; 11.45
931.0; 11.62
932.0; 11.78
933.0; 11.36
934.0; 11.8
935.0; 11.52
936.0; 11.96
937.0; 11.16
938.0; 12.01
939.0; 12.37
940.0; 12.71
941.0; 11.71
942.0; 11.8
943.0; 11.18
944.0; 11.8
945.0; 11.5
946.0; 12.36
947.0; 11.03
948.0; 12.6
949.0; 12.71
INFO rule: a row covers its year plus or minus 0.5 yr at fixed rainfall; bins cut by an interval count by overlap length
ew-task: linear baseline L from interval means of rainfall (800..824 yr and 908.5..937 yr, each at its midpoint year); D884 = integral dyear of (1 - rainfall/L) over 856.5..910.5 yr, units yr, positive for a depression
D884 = -1.4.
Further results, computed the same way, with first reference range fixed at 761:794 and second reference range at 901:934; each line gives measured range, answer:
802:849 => 0.4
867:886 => -0.4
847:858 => -0.1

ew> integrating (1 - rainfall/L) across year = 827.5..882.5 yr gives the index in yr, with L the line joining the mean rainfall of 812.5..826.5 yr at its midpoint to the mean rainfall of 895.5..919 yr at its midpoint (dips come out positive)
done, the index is -1.0 yr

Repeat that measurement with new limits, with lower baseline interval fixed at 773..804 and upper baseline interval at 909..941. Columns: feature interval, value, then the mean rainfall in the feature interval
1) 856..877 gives -0.6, 12.3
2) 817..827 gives 0.3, 11.8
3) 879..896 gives -0.2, 12.1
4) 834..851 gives 0.0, 12.1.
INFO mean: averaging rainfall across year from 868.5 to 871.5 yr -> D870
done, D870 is 12.2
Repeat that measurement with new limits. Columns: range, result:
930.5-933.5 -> 11.6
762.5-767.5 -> 12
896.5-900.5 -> 12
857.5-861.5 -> 12.4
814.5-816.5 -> 12.3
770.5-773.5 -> 12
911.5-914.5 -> 12.6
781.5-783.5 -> 11.9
